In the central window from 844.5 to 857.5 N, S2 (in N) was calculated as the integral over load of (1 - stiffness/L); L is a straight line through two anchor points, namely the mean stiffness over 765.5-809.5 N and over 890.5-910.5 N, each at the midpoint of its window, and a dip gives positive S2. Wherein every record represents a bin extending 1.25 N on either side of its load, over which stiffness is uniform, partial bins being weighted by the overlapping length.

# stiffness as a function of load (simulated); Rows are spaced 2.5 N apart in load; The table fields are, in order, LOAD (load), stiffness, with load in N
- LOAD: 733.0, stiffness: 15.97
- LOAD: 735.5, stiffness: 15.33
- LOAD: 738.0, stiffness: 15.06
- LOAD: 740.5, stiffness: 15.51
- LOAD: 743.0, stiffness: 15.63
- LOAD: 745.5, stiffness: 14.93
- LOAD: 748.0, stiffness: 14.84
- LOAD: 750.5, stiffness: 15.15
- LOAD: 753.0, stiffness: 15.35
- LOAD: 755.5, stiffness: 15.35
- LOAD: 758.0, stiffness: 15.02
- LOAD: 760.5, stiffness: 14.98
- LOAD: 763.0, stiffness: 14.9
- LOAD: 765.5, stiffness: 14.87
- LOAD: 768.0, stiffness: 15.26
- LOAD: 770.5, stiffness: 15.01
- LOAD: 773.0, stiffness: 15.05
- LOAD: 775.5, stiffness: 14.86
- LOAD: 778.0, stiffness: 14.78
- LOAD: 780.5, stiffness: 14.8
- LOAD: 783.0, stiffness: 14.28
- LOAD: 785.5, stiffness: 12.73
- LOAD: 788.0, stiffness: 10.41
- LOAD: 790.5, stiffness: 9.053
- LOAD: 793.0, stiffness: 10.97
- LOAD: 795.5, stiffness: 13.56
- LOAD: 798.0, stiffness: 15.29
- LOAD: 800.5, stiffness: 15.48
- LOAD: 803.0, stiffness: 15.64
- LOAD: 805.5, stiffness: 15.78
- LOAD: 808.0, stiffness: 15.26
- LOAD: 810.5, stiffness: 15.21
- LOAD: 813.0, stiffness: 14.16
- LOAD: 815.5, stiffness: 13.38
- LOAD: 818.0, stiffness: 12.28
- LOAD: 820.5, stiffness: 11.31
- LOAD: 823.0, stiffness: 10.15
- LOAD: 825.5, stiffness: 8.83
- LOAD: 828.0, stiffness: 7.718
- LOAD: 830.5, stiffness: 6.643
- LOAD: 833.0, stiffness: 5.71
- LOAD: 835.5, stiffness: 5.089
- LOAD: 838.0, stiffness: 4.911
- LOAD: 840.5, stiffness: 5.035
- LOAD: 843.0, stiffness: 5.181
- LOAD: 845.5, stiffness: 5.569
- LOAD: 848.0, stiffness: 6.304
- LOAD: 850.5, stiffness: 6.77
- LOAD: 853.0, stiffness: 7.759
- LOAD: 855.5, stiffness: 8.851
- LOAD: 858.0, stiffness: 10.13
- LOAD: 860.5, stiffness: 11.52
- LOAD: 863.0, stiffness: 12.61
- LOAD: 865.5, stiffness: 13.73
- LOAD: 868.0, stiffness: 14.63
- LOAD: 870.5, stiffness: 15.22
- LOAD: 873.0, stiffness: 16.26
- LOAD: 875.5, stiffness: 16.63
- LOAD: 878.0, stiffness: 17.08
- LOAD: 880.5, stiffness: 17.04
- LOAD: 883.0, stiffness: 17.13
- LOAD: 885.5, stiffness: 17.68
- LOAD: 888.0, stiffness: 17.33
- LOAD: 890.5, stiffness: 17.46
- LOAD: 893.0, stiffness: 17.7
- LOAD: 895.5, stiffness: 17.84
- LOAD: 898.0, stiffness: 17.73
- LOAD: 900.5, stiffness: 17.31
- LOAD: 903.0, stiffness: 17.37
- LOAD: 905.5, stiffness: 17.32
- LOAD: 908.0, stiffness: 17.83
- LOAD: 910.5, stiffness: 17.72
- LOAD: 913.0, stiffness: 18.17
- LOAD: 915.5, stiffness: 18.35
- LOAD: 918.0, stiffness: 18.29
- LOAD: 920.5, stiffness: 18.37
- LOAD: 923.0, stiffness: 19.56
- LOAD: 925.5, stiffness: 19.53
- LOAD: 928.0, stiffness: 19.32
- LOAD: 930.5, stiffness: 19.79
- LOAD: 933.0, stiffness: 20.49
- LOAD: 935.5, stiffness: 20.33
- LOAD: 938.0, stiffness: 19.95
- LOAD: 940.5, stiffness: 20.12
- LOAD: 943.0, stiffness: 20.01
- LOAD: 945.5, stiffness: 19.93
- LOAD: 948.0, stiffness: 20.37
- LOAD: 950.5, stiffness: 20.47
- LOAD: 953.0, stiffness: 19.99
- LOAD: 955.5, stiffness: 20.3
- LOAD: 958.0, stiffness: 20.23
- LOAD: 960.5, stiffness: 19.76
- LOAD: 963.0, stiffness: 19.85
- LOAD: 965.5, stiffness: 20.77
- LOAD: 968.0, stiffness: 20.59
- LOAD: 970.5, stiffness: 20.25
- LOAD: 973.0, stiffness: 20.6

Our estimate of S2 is 7.12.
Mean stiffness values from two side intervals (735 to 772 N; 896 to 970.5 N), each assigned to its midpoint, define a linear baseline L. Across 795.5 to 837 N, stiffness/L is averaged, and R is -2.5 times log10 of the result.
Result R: 0.37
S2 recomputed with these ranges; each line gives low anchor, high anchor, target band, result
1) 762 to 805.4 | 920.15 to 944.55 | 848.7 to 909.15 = 9.7 N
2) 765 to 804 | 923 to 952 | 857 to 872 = 3.5 N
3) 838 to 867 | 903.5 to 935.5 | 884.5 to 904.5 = -3.7 N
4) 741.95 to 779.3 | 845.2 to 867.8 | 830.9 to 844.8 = 7.0 N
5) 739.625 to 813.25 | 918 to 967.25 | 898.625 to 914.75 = 0.9 N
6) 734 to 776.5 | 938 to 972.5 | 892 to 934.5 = 1.6 N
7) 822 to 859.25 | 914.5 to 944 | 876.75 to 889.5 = -4.2 N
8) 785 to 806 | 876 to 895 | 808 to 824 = 1.2 N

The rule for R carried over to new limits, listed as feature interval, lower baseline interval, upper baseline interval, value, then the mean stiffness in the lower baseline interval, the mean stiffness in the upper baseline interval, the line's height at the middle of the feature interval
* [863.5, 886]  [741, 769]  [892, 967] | 0.12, 15.1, 19.2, 17.9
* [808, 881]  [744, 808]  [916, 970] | 0.50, 14.4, 19.9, 16.6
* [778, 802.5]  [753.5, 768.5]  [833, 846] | -0.16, 15.1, 5.19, 11.4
